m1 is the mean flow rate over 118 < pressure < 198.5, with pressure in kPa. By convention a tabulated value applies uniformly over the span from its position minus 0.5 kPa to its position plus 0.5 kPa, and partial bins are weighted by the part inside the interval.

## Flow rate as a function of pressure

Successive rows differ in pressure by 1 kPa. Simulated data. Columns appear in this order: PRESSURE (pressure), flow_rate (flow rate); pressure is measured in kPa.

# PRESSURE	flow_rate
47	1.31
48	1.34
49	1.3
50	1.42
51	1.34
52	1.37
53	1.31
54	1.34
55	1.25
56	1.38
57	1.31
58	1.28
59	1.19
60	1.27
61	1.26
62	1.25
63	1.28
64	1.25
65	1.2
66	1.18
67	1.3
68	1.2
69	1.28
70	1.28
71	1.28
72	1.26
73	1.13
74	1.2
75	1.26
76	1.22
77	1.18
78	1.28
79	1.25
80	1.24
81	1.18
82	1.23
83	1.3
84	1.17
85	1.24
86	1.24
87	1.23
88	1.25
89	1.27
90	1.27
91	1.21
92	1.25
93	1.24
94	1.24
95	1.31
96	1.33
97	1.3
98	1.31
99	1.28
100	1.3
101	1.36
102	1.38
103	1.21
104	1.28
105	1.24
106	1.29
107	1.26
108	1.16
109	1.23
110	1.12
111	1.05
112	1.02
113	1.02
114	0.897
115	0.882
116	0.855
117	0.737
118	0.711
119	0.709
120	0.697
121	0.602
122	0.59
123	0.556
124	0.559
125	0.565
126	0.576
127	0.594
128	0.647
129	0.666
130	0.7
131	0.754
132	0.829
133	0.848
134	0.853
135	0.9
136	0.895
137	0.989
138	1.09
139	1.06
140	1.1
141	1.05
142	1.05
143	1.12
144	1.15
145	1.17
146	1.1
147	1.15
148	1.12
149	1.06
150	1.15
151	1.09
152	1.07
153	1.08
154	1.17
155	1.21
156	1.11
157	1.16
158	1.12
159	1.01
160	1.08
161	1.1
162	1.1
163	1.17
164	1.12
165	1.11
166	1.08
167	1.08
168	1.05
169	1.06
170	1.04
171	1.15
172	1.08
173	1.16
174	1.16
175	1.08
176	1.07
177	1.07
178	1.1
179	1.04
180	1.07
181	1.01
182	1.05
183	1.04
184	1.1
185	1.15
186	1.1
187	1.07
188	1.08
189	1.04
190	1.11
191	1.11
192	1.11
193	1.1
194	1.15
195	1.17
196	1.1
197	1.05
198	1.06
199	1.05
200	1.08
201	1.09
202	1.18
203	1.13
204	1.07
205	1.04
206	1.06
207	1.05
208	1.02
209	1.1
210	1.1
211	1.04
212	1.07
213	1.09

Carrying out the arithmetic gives 1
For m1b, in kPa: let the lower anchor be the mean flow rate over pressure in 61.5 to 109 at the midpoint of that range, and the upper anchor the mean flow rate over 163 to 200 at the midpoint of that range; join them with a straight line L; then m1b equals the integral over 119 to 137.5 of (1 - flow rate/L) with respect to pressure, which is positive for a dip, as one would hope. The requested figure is 7.3 kPa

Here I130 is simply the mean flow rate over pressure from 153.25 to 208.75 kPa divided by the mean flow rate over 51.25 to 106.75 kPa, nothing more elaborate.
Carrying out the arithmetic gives 0.87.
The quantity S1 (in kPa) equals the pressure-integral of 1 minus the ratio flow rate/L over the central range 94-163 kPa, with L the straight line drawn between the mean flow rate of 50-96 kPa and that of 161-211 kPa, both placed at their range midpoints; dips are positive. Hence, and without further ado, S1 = 9.4 kPa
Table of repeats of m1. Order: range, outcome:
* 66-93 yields 1.24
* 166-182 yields 1.08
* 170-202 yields 1.09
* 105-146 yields 0.896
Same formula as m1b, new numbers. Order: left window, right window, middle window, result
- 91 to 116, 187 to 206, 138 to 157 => 0.6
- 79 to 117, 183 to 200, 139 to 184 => 1.2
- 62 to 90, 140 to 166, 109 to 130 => 7.3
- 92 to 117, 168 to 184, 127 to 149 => 3.4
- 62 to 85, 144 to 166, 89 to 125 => 3.7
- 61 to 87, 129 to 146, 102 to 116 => -0.5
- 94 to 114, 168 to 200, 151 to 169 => 0.4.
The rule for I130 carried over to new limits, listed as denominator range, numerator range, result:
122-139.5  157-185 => 1.42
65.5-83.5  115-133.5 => 0.55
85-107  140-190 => 0.86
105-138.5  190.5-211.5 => 1.28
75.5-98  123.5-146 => 0.70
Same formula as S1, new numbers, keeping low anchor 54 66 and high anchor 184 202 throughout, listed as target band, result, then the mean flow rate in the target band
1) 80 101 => -0.6 kPa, 1.26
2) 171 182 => 0.3 kPa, 1.09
